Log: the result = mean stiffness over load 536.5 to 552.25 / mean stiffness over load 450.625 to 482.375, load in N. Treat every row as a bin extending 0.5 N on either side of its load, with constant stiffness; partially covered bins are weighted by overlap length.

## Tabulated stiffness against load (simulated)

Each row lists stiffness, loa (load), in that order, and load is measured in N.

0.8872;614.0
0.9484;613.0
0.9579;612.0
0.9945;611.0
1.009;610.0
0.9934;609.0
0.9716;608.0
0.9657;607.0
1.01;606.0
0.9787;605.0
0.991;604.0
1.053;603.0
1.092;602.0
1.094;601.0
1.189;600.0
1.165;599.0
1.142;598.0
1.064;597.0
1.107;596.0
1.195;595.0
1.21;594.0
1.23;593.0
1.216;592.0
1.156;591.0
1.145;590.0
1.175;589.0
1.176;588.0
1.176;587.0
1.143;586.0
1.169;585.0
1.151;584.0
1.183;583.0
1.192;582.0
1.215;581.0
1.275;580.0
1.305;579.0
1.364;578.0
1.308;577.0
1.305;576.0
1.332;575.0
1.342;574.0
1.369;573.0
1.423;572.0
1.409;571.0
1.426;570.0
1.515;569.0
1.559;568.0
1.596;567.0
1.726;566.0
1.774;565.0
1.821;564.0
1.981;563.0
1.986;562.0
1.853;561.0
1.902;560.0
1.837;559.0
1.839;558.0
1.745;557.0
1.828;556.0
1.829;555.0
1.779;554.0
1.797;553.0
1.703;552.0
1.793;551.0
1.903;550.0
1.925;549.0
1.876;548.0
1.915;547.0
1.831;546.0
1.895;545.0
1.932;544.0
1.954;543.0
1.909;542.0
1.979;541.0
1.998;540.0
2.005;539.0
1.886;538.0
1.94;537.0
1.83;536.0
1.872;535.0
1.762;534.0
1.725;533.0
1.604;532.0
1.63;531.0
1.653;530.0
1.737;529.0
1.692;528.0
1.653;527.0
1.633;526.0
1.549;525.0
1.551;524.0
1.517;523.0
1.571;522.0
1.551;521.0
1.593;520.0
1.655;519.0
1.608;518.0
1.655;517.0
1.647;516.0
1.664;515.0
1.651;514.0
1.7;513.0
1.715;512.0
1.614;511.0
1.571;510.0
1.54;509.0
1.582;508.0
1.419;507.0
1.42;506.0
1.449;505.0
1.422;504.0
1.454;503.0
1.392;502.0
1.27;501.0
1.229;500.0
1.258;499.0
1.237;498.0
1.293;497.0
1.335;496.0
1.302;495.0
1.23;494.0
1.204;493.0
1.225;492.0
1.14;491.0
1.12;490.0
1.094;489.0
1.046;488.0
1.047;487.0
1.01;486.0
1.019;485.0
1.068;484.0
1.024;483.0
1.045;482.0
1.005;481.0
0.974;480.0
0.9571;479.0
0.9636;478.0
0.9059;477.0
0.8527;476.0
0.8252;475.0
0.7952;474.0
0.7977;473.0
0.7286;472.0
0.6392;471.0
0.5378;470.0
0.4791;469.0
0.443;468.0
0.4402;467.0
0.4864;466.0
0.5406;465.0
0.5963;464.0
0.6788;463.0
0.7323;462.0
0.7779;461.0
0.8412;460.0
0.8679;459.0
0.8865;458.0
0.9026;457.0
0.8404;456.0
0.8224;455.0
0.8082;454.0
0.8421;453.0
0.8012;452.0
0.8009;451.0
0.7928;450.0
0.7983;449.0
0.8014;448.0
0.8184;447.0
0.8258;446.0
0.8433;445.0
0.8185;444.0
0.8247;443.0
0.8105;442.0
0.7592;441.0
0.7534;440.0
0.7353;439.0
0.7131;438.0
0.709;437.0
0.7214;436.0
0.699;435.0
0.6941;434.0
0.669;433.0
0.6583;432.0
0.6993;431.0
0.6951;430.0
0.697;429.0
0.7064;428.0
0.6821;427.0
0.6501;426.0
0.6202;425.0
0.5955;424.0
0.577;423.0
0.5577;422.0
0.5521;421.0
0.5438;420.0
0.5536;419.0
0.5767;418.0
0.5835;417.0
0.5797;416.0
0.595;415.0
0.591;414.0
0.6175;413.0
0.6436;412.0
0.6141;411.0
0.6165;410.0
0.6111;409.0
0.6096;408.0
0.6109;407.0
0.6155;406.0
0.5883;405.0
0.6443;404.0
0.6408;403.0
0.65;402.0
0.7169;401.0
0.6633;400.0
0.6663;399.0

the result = 2.48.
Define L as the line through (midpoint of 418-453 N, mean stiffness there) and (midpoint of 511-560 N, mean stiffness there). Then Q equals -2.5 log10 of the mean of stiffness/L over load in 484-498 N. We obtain 0.12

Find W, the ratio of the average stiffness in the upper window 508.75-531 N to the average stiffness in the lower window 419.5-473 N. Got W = 2.29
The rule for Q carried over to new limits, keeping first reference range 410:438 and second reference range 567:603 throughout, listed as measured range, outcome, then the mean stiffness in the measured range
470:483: -0.04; 0.867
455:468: 0.09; 0.71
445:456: -0.11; 0.814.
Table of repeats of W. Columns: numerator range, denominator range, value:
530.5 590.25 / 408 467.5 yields 2.34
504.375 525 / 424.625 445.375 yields 2.19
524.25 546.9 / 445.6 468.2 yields 2.41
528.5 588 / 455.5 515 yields 1.55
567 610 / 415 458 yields 1.68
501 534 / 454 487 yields 1.98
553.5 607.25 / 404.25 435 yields 2.21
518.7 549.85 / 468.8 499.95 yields 1.75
